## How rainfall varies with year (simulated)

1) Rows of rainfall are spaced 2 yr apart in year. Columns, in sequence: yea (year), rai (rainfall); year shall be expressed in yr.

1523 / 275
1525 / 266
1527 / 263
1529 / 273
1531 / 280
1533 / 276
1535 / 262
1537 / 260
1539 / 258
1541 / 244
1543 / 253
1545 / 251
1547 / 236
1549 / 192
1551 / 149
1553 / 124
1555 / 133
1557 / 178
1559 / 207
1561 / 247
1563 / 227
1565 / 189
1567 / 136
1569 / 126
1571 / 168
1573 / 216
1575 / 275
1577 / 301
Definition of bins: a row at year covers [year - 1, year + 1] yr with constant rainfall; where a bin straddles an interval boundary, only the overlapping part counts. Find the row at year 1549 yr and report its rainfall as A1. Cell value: 192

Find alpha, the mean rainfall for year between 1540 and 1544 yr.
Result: 248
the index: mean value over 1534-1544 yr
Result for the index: 255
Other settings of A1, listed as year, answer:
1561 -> 247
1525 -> 266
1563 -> 227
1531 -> 280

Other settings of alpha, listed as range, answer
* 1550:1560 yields 158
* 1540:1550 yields 235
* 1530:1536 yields 273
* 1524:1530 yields 267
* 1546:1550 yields 214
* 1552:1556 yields 128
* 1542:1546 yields 252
